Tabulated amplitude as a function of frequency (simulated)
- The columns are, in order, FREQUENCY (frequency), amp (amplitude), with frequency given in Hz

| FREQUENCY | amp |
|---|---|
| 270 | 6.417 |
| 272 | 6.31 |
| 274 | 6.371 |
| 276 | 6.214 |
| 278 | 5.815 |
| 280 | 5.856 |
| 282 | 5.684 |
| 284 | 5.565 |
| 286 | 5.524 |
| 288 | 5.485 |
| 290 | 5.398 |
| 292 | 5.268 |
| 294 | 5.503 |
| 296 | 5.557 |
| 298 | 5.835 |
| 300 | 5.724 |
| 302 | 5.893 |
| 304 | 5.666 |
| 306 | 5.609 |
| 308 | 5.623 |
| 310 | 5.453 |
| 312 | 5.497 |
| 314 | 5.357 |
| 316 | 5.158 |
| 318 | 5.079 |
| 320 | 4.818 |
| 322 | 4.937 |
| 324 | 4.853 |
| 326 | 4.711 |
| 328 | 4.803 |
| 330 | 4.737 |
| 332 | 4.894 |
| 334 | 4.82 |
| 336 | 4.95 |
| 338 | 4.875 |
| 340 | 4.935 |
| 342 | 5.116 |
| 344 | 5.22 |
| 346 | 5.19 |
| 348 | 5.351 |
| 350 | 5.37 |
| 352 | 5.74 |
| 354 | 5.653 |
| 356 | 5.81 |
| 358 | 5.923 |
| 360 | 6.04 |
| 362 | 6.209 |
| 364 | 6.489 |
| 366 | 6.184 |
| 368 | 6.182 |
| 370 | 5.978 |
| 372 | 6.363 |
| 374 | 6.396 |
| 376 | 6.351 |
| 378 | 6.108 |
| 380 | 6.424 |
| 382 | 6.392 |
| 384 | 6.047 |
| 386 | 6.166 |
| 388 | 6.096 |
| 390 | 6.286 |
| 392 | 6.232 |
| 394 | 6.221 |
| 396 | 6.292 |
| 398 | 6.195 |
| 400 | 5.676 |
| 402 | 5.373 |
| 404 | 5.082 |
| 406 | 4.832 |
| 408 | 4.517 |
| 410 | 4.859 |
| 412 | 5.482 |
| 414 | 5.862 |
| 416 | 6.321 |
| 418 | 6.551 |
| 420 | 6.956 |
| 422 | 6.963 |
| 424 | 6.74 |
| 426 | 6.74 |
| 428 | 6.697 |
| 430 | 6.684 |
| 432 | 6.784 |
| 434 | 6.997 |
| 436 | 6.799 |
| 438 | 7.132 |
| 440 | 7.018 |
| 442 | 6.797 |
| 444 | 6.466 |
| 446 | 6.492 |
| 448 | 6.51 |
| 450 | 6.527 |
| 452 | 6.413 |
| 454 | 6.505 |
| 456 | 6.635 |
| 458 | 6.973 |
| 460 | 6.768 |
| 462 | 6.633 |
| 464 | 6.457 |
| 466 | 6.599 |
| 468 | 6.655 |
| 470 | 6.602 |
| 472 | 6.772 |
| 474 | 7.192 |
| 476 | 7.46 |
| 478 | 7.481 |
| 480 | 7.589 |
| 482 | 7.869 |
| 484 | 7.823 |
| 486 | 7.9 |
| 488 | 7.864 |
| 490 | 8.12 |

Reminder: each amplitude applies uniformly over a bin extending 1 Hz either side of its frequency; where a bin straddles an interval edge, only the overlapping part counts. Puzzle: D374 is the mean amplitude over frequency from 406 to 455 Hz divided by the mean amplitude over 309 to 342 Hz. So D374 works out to 1.3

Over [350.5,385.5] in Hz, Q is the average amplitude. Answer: 6.12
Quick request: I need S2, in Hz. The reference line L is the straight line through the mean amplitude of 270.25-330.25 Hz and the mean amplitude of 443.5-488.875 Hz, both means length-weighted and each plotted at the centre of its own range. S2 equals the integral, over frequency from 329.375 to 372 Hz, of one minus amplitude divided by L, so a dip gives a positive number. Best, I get 3.0 Hz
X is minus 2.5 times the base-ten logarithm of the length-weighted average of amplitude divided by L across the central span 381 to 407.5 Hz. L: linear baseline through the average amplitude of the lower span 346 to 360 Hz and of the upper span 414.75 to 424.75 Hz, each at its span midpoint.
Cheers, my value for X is 0.07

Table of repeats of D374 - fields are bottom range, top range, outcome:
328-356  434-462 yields 1.30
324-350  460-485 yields 1.42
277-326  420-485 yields 1.26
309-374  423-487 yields 1.27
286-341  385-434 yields 1.16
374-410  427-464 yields 1.14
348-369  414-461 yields 1.13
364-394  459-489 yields 1.15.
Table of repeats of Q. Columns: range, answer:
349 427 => 6.03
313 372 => 5.38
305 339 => 5.07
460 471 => 6.61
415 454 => 6.71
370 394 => 6.25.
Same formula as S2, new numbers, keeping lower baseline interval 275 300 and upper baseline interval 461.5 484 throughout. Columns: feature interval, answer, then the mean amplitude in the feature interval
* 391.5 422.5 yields 3.6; 5.81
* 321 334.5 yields 2.6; 4.82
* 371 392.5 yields 0.4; 6.26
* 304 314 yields 0.5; 5.54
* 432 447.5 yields 0.0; 6.8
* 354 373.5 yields 0.4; 6.11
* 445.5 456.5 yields 0.6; 6.51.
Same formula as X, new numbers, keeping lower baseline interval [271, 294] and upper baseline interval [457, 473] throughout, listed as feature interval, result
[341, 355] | 0.135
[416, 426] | -0.047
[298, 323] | 0.092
